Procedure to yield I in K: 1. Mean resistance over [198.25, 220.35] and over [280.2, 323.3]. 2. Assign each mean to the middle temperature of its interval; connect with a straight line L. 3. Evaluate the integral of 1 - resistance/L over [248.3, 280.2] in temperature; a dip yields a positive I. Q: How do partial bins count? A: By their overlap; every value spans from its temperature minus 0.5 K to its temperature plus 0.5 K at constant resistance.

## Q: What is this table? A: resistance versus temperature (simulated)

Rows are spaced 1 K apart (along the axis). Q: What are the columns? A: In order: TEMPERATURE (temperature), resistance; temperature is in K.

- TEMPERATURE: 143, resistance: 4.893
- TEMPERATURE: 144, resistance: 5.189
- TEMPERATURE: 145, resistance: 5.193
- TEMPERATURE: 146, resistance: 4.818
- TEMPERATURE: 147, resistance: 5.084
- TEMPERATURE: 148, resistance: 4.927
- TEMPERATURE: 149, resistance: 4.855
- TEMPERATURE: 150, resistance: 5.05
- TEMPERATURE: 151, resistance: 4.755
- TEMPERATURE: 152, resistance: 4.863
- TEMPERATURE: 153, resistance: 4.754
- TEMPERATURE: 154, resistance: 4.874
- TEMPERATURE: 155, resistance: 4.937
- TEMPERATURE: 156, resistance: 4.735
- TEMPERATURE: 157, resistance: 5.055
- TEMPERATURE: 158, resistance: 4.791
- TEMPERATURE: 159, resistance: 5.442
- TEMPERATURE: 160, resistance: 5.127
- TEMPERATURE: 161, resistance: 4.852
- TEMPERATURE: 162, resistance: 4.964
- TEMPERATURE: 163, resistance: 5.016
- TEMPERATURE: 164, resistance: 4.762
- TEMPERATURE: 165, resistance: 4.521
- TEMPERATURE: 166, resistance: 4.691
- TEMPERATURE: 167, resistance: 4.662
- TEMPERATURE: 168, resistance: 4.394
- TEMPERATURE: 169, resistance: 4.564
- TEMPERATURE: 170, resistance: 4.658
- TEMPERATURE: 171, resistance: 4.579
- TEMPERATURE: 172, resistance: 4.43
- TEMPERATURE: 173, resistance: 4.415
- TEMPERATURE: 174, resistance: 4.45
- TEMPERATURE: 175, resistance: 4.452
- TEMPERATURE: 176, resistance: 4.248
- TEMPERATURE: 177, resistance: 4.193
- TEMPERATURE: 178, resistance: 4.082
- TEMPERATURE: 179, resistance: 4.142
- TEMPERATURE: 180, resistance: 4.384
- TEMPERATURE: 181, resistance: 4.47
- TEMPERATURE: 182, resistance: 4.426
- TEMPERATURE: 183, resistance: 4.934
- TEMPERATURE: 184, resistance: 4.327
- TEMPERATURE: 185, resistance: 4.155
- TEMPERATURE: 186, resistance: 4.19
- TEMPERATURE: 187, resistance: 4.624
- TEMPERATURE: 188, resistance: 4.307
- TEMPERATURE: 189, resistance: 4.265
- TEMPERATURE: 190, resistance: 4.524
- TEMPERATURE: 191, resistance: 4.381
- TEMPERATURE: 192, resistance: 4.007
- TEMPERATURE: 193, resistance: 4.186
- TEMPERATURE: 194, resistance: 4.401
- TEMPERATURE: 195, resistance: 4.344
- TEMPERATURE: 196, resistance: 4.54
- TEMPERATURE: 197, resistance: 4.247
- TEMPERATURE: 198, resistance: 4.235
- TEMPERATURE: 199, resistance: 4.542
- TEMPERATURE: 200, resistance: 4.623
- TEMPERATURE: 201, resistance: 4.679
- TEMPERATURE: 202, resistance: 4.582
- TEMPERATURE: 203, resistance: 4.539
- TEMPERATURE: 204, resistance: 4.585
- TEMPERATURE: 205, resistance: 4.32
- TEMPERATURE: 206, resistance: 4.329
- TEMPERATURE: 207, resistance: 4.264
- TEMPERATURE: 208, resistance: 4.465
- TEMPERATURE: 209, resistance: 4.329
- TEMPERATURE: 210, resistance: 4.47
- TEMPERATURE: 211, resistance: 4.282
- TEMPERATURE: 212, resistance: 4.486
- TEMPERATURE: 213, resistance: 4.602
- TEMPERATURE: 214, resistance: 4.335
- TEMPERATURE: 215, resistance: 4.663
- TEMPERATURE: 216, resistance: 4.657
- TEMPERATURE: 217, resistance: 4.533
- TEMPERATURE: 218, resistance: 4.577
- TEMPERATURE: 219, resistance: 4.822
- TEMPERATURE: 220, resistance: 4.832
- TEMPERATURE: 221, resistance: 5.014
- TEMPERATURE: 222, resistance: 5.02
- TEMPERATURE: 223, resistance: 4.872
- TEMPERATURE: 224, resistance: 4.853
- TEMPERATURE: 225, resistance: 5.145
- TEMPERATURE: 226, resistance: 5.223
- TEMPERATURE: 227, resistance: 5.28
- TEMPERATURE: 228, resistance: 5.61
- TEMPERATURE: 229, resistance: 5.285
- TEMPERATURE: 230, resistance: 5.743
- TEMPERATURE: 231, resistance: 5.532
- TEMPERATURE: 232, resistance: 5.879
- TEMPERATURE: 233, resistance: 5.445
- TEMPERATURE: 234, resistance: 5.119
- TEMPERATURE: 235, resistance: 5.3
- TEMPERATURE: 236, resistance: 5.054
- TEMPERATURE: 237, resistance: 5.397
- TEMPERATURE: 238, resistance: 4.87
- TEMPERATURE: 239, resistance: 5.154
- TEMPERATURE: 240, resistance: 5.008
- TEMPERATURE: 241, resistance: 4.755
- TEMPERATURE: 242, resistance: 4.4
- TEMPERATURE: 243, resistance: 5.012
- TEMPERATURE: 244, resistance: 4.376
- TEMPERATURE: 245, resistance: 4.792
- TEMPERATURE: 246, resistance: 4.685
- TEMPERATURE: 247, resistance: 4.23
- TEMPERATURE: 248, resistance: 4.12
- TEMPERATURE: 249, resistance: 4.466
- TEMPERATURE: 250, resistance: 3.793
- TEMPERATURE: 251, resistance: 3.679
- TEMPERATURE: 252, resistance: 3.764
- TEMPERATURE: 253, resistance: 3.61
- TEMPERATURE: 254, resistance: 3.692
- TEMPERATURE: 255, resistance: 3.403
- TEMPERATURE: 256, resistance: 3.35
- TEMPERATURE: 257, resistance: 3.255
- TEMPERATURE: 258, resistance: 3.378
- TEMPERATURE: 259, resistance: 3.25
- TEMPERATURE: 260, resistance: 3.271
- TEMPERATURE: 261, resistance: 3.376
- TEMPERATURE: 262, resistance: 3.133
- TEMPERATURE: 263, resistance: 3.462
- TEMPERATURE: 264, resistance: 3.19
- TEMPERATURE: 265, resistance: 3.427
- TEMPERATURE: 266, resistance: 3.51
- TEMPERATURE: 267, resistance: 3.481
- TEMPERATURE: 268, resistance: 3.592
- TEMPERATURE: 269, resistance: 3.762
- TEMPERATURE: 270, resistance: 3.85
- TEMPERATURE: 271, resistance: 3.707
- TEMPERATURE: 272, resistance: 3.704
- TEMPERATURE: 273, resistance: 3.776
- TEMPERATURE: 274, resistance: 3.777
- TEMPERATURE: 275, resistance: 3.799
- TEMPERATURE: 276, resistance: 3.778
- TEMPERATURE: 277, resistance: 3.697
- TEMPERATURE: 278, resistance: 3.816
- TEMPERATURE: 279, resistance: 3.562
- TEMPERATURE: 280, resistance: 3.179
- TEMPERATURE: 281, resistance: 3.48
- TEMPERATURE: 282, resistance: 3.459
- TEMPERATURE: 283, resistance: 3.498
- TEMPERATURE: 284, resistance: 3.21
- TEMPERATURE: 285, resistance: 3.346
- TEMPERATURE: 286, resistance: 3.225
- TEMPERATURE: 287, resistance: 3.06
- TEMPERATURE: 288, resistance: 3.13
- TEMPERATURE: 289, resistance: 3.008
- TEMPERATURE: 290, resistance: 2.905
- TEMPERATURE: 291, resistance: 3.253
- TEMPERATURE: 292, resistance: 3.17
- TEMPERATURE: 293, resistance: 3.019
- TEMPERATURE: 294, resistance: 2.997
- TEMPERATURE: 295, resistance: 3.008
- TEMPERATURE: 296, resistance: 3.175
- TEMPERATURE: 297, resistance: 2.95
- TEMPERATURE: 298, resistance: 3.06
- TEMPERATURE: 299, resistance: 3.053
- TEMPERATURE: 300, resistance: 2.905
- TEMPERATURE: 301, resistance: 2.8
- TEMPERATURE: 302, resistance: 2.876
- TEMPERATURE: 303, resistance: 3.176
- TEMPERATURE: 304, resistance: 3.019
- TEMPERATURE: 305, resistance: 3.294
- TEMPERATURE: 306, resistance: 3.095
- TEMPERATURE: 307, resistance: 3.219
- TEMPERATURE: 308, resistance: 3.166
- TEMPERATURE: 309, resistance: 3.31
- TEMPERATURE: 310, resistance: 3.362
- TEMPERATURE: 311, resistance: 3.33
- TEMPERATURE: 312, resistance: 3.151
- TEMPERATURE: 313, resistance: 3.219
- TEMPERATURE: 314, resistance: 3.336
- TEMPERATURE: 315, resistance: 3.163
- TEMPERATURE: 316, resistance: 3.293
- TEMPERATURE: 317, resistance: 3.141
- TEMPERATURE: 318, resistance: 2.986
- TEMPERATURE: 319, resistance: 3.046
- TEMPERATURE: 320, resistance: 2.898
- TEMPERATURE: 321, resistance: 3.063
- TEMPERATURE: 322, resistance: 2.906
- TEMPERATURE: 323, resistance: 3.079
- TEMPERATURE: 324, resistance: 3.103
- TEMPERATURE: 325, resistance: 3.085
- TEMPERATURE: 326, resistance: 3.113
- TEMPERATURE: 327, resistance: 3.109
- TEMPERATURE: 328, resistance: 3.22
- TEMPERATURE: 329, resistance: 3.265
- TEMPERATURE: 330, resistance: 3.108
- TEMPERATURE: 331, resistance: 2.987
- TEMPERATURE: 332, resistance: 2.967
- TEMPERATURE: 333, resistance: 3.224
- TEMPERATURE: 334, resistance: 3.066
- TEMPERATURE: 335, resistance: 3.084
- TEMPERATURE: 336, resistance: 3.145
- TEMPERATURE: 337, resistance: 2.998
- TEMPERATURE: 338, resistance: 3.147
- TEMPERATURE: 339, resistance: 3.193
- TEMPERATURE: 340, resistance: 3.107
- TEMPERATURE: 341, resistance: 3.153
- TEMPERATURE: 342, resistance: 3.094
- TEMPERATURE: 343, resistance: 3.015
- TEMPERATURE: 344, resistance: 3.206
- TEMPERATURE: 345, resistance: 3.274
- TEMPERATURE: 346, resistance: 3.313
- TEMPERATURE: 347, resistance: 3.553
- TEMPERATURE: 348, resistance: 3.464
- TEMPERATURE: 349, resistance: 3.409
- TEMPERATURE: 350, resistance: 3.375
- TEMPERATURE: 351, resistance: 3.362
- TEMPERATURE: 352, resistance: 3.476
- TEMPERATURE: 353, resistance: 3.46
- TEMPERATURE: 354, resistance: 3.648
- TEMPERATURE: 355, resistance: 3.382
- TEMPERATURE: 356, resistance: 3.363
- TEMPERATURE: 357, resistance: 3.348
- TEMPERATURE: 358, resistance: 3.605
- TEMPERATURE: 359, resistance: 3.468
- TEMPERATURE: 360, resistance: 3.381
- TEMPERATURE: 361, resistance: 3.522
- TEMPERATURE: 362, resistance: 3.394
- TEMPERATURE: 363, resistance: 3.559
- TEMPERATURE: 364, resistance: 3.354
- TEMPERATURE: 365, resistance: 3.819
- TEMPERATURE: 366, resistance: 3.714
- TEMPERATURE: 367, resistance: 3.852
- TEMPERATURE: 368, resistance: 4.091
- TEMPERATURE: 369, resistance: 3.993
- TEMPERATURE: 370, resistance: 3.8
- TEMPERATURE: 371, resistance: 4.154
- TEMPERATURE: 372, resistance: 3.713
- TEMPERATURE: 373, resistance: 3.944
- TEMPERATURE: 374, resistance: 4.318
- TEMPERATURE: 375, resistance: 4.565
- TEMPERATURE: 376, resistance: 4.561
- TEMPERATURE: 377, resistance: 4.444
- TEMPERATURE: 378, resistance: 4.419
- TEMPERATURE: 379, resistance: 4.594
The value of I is 0.92 K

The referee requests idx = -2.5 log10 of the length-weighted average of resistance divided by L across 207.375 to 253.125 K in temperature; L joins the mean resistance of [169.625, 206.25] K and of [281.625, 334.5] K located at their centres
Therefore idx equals -0.21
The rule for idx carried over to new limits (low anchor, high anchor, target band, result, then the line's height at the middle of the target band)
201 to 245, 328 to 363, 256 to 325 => 0.21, 3.99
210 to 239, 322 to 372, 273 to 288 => 0.22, 4.25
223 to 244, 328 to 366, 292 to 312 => 0.29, 4.05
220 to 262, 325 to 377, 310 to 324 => 0.21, 3.8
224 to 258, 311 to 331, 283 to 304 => 0.19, 3.65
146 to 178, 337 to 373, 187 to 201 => 0.04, 4.53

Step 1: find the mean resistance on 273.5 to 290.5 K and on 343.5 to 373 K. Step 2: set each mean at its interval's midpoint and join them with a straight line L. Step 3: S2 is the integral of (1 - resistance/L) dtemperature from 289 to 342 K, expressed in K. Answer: 5.6 K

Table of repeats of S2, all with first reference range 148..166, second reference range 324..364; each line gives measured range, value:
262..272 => 1.0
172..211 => 1.8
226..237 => -3.0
